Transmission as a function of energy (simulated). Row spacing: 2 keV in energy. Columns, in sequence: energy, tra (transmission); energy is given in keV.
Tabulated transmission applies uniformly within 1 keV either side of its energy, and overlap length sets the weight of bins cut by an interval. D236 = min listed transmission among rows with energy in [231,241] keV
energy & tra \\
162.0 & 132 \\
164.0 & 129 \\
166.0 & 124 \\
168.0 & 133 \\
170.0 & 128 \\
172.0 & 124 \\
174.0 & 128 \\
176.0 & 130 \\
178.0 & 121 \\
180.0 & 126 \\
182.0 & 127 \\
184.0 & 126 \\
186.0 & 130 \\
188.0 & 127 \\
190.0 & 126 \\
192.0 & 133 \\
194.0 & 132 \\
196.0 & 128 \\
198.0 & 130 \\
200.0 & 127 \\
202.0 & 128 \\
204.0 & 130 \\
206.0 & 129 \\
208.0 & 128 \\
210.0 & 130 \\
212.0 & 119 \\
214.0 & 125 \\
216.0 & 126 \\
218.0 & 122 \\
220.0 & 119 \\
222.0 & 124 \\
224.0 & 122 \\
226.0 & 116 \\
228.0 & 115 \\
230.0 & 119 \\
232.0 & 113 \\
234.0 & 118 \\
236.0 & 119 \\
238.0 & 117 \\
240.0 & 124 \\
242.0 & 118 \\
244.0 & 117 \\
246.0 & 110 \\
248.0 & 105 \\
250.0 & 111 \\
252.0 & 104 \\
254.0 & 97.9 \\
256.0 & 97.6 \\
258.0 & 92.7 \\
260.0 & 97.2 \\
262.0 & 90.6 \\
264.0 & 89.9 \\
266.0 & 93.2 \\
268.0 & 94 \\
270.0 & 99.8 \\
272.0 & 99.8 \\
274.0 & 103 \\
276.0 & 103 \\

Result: 113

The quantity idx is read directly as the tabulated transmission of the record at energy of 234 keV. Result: 118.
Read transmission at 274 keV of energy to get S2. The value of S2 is 103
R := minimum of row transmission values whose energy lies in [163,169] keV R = 124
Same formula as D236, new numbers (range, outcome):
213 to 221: 119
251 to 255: 97.9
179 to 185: 126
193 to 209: 127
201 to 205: 128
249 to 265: 89.9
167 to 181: 121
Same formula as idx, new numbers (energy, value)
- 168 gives 133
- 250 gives 111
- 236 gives 119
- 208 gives 128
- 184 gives 126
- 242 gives 118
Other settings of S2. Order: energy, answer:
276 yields 103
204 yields 130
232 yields 113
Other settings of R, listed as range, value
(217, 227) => 116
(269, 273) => 99.8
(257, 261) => 92.7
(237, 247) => 110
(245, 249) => 105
